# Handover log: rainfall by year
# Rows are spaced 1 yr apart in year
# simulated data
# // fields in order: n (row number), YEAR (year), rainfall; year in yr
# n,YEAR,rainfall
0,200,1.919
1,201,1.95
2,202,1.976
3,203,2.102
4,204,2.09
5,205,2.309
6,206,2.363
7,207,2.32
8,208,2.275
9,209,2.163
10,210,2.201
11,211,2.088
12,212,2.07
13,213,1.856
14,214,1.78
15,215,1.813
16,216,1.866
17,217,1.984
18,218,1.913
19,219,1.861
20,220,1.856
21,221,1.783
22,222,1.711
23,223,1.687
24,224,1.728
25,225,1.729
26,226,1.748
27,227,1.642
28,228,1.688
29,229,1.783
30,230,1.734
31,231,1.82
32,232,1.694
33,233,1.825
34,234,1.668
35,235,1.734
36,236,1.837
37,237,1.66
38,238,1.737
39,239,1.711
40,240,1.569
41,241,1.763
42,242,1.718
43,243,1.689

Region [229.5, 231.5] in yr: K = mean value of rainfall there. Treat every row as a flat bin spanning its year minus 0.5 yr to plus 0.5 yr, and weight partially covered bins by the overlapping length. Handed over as 1.78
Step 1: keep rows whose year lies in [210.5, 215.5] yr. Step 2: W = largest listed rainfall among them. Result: 2.088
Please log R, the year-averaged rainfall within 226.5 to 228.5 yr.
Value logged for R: 1.67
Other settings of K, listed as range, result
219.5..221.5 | 1.82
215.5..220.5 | 1.9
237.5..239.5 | 1.72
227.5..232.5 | 1.74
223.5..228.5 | 1.71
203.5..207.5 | 2.27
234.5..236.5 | 1.79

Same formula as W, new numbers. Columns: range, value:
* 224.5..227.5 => 1.748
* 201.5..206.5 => 2.363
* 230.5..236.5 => 1.837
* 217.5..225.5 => 1.913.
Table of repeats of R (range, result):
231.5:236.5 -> 1.75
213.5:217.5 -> 1.86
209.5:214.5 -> 2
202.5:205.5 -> 2.17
